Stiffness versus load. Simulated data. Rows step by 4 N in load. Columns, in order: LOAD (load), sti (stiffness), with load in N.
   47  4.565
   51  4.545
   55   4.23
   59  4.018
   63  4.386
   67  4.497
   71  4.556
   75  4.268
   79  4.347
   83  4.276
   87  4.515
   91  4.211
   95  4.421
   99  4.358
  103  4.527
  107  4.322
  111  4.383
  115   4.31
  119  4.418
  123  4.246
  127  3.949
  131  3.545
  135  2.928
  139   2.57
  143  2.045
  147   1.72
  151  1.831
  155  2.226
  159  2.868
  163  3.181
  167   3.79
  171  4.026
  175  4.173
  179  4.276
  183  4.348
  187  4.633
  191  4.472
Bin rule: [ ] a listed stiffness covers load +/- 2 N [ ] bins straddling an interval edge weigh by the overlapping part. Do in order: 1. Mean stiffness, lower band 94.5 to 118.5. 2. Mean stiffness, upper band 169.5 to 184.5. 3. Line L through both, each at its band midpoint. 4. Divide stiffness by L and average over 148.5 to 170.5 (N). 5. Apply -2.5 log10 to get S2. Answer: 0.44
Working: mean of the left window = 4.39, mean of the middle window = 2.84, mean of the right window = 4.21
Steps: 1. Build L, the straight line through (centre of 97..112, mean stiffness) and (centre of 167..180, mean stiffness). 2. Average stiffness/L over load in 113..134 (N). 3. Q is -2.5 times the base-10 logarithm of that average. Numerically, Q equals 0.07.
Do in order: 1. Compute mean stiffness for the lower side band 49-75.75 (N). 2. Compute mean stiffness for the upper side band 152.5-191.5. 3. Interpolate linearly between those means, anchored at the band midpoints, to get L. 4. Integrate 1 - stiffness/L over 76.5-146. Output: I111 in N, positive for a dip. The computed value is 2.9 N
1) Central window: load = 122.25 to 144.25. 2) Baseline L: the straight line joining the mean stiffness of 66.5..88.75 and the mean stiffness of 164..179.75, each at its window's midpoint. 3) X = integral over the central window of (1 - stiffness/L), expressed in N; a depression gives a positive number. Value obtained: 5.1 N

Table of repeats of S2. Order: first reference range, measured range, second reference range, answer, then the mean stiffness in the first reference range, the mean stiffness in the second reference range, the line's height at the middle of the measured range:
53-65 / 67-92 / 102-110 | -0.02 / 4.21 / 4.41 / 4.3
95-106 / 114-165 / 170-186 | 0.39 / 4.43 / 4.24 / 4.34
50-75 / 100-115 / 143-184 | -0.15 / 4.36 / 3.16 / 3.82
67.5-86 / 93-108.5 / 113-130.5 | -0.04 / 4.38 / 4.17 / 4.27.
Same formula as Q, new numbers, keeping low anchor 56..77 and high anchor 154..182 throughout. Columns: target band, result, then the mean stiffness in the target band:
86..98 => -0.056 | 4.37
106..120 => -0.095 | 4.36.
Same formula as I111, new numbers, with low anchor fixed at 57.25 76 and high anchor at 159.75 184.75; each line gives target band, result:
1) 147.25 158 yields 5.21 N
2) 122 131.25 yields 0.35 N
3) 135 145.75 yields 4.42 N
